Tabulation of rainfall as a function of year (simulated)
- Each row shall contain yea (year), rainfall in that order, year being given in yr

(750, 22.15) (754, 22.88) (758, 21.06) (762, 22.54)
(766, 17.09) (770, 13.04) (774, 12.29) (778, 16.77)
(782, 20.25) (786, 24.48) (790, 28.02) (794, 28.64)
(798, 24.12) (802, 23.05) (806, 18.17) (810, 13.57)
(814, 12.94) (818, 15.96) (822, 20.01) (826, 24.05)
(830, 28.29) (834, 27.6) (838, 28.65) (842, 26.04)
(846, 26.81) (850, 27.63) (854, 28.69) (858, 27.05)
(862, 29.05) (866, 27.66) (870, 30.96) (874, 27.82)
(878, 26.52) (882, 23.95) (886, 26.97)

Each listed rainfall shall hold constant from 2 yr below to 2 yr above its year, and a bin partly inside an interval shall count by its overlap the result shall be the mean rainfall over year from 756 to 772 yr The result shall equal 18.4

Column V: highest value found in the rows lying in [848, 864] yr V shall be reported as 29.05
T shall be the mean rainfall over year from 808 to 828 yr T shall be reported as 17.3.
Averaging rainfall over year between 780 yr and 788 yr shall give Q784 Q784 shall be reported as 22.4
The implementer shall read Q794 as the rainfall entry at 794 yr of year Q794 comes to 28.64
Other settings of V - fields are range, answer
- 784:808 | 28.64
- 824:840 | 28.65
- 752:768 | 22.88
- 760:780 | 22.54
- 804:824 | 20.01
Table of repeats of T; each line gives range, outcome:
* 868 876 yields 29.4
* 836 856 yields 27.6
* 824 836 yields 26.6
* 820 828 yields 22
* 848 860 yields 27.8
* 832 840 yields 28.1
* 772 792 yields 20.4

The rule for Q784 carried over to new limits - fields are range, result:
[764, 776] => 14.1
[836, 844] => 27.3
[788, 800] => 26.9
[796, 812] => 19.7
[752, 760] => 22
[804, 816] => 14.9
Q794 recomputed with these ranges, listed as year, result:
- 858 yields 27.05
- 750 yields 22.15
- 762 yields 22.54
